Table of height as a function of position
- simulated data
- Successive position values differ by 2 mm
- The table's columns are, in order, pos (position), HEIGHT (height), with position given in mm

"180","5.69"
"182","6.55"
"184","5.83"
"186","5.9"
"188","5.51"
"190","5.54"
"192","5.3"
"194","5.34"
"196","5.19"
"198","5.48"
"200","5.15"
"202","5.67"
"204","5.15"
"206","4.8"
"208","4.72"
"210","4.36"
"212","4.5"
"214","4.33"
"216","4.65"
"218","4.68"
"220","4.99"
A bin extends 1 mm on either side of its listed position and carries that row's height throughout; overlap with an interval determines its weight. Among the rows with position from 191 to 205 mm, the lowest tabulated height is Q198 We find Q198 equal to 5.15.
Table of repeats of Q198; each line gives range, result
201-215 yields 4.33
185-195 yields 5.3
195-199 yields 5.19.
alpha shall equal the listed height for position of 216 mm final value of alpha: 4.65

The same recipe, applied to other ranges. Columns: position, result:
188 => 5.51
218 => 4.68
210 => 4.36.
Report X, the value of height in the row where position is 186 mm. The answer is 5.9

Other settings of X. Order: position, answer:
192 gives 5.3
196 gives 5.19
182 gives 6.55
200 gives 5.15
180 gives 5.69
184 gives 5.83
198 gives 5.48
